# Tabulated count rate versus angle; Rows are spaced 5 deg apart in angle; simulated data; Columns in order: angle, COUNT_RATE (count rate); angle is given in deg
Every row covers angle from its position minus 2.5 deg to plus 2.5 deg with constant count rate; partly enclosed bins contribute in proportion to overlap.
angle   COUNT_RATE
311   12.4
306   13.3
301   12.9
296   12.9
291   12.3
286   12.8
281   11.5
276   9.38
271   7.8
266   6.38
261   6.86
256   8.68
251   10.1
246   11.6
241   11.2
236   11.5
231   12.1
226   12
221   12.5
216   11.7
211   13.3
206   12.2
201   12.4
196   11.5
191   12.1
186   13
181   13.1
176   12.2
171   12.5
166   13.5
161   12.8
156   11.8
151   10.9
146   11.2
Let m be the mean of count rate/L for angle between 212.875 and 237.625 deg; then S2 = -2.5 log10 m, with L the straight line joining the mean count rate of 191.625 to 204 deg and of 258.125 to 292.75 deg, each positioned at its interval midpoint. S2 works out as -0.085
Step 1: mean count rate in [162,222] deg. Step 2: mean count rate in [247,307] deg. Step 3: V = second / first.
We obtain 0.83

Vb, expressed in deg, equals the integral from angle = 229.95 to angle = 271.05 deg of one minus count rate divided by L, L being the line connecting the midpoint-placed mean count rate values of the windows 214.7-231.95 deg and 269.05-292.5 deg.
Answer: 6.8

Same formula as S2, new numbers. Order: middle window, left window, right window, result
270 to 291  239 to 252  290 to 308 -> 0.14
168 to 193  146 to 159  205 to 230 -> -0.07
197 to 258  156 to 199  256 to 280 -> -0.16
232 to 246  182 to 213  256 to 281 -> -0.16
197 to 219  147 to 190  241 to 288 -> -0.10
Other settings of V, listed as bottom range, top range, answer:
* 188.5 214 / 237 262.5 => 0.81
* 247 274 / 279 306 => 1.53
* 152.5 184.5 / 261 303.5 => 0.83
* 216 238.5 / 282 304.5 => 1.06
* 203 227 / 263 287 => 0.75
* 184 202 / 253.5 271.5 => 0.60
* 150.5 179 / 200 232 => 0.99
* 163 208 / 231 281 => 0.76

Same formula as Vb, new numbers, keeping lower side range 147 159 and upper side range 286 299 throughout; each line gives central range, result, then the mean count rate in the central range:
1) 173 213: -2.43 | 12.5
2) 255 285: 9.20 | 8.64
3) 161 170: -1.28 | 13.1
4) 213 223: -0.13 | 12.1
